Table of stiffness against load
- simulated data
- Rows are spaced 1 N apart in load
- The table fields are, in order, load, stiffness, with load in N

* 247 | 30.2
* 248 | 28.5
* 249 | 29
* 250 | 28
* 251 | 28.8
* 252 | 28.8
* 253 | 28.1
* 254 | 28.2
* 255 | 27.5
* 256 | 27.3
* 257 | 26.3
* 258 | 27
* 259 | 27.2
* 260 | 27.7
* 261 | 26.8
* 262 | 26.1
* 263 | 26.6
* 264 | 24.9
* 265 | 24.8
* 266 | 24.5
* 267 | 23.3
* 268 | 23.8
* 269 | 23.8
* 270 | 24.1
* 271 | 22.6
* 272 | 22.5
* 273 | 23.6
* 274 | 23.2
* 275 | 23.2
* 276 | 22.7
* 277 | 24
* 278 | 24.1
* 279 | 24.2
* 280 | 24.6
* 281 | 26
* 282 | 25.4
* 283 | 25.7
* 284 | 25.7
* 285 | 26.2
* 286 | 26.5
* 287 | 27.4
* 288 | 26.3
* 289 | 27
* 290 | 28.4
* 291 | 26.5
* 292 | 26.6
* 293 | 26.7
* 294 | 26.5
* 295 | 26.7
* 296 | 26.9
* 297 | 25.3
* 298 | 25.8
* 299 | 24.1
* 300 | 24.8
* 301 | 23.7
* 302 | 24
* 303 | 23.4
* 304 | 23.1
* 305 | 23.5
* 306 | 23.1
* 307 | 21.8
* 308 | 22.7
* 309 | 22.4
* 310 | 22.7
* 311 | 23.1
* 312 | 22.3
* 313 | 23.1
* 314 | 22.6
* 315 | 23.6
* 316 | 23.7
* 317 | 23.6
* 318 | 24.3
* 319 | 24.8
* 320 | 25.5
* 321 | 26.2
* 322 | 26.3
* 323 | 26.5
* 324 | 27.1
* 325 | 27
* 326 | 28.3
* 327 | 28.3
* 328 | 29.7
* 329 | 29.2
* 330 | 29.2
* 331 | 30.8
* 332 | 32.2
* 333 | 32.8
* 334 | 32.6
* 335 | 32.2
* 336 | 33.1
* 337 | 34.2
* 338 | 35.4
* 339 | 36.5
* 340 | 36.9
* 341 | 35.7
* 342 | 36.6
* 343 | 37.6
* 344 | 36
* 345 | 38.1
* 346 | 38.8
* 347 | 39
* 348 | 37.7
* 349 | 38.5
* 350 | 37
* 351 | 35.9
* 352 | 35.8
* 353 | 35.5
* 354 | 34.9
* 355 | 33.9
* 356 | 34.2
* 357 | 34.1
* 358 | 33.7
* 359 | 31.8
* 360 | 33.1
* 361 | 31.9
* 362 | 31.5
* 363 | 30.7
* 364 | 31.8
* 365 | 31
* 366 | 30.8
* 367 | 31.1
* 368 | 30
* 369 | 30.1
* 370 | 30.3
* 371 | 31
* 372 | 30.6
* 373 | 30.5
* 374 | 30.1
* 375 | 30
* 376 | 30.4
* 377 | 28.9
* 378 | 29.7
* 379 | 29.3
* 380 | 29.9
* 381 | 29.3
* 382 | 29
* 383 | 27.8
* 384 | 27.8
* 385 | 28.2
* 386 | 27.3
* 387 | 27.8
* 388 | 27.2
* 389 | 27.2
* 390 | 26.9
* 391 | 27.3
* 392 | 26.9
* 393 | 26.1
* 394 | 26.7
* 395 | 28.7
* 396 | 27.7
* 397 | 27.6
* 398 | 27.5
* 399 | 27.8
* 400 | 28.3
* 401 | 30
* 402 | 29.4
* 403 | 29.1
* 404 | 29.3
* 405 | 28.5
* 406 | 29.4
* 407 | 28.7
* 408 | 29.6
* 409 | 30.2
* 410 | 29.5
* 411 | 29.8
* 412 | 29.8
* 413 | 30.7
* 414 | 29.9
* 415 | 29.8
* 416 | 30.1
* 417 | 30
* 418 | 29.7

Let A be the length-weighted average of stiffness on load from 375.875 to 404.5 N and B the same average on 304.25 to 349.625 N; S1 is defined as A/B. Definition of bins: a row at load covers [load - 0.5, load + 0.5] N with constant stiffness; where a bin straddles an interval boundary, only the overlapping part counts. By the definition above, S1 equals 0.96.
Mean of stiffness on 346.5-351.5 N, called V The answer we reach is 37.6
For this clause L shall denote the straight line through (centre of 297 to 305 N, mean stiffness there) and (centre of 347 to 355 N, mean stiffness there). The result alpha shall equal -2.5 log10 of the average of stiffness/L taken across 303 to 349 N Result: 0.05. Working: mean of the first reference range 24.2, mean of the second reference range 36.5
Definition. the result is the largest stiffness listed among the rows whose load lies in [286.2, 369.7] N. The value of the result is 39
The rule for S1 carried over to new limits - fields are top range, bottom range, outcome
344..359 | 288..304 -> 1.40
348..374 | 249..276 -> 1.28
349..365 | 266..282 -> 1.42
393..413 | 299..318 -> 1.24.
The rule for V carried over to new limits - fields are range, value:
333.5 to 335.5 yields 32.4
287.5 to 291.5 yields 27.1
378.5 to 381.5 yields 29.5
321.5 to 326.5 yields 27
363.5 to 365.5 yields 31.4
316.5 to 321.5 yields 24.9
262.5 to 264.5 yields 25.8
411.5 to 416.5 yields 30.1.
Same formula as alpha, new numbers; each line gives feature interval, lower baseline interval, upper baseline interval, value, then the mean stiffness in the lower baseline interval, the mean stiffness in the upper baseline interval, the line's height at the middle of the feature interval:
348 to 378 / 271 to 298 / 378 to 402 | -0.19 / 25.4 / 28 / 27.3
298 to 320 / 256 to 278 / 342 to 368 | 0.25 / 24.7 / 34.5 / 29.4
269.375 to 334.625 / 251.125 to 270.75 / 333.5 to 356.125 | 0.21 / 26.2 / 35.9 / 30.9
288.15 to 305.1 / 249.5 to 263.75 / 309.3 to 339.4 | 0.09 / 27.4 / 27.8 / 27.7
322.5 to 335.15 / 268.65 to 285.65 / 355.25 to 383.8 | -0.06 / 24.2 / 30.8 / 27.9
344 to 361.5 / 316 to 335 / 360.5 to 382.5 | -0.21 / 28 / 30.4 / 29.4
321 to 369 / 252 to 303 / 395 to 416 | -0.20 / 25.5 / 29.1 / 27.4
